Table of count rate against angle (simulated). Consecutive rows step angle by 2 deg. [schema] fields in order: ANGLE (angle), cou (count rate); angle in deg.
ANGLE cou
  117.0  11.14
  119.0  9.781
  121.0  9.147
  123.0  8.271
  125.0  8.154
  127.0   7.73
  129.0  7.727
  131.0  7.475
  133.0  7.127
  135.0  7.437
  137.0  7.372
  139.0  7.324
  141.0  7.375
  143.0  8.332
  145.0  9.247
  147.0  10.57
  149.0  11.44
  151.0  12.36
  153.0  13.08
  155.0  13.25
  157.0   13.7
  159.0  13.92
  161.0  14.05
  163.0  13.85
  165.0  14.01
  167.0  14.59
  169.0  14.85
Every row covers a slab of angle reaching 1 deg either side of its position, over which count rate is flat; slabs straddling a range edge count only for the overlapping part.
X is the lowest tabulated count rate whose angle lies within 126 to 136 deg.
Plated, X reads 7.127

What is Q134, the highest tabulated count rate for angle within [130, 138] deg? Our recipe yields 7.475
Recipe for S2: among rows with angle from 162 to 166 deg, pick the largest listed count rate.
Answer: 14.01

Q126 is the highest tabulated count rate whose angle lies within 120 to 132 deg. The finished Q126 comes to 9.147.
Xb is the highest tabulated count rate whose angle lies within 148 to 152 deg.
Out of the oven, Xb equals 12.36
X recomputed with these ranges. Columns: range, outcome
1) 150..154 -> 12.36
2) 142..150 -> 8.332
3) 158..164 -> 13.85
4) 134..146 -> 7.324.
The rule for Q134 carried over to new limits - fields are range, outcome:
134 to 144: 8.332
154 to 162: 14.05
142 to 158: 13.7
